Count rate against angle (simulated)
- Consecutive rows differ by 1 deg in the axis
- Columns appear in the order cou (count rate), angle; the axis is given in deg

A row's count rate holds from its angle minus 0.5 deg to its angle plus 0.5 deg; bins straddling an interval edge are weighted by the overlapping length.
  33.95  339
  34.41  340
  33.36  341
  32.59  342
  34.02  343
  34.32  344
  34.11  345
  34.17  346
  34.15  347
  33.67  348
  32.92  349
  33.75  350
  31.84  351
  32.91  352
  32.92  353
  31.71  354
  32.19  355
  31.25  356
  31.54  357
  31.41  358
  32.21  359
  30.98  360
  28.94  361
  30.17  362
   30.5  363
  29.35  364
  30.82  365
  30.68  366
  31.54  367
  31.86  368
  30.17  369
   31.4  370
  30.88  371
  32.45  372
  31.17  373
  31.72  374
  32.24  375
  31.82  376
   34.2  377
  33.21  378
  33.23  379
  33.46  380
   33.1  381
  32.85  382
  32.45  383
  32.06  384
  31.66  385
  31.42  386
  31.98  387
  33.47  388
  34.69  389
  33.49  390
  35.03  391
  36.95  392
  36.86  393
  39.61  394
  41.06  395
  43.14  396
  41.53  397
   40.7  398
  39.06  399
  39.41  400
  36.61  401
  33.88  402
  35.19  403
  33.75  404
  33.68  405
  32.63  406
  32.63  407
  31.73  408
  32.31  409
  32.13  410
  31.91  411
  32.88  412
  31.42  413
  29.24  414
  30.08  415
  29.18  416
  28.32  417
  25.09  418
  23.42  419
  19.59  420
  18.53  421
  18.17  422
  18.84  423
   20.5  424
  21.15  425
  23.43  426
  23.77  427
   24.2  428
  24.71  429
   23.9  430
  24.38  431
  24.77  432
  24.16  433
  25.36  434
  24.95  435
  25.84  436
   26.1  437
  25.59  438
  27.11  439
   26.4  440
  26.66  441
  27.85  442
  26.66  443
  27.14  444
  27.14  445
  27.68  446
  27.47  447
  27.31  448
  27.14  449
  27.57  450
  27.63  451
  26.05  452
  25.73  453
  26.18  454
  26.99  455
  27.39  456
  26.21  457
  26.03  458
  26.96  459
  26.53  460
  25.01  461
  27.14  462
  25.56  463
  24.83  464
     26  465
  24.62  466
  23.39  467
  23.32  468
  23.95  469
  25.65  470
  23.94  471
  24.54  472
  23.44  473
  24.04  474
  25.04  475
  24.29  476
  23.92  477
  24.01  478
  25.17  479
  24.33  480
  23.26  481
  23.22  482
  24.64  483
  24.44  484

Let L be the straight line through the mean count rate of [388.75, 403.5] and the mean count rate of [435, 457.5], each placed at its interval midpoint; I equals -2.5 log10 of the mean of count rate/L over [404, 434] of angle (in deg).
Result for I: 0.23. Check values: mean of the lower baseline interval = 37.9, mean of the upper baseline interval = 26.8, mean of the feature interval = 26.5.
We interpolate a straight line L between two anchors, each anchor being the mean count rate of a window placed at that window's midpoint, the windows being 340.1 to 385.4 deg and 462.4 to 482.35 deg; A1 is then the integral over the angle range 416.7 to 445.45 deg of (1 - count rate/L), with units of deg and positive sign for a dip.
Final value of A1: 3.2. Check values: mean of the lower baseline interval 32.2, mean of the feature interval 24.2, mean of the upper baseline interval 24.3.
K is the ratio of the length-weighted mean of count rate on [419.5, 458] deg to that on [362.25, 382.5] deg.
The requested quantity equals 0.79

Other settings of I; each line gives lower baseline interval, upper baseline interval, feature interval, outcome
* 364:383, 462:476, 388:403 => -0.24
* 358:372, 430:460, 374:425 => -0.11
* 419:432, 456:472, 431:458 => -0.12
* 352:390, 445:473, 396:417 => -0.16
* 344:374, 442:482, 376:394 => -0.12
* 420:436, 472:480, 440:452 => -0.17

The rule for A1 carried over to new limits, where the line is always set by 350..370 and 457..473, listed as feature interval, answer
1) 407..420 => -0.6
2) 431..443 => 0.4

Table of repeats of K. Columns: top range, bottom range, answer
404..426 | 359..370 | 0.89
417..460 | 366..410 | 0.73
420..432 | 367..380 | 0.69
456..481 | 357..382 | 0.79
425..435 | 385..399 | 0.66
